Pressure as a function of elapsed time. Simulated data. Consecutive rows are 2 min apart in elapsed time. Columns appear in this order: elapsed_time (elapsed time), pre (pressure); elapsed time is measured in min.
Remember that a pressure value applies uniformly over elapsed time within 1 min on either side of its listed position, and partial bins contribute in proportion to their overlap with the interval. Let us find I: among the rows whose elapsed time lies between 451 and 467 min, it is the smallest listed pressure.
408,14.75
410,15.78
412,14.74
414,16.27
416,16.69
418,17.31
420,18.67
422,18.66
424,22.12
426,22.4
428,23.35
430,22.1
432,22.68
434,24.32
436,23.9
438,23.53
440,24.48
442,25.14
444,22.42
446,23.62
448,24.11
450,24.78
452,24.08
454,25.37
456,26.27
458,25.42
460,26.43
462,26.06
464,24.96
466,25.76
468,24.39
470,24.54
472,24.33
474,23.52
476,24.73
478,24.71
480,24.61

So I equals 24.08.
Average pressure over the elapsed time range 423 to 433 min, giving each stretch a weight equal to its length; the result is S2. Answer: 22.5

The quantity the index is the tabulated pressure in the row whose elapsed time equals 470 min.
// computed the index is 24.54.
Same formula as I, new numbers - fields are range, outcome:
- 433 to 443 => 23.53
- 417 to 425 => 17.31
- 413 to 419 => 16.27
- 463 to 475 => 23.52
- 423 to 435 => 22.1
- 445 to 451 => 23.62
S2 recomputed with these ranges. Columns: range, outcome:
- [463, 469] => 25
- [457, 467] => 25.7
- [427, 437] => 23.3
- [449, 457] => 25.1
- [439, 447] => 23.9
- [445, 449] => 23.9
